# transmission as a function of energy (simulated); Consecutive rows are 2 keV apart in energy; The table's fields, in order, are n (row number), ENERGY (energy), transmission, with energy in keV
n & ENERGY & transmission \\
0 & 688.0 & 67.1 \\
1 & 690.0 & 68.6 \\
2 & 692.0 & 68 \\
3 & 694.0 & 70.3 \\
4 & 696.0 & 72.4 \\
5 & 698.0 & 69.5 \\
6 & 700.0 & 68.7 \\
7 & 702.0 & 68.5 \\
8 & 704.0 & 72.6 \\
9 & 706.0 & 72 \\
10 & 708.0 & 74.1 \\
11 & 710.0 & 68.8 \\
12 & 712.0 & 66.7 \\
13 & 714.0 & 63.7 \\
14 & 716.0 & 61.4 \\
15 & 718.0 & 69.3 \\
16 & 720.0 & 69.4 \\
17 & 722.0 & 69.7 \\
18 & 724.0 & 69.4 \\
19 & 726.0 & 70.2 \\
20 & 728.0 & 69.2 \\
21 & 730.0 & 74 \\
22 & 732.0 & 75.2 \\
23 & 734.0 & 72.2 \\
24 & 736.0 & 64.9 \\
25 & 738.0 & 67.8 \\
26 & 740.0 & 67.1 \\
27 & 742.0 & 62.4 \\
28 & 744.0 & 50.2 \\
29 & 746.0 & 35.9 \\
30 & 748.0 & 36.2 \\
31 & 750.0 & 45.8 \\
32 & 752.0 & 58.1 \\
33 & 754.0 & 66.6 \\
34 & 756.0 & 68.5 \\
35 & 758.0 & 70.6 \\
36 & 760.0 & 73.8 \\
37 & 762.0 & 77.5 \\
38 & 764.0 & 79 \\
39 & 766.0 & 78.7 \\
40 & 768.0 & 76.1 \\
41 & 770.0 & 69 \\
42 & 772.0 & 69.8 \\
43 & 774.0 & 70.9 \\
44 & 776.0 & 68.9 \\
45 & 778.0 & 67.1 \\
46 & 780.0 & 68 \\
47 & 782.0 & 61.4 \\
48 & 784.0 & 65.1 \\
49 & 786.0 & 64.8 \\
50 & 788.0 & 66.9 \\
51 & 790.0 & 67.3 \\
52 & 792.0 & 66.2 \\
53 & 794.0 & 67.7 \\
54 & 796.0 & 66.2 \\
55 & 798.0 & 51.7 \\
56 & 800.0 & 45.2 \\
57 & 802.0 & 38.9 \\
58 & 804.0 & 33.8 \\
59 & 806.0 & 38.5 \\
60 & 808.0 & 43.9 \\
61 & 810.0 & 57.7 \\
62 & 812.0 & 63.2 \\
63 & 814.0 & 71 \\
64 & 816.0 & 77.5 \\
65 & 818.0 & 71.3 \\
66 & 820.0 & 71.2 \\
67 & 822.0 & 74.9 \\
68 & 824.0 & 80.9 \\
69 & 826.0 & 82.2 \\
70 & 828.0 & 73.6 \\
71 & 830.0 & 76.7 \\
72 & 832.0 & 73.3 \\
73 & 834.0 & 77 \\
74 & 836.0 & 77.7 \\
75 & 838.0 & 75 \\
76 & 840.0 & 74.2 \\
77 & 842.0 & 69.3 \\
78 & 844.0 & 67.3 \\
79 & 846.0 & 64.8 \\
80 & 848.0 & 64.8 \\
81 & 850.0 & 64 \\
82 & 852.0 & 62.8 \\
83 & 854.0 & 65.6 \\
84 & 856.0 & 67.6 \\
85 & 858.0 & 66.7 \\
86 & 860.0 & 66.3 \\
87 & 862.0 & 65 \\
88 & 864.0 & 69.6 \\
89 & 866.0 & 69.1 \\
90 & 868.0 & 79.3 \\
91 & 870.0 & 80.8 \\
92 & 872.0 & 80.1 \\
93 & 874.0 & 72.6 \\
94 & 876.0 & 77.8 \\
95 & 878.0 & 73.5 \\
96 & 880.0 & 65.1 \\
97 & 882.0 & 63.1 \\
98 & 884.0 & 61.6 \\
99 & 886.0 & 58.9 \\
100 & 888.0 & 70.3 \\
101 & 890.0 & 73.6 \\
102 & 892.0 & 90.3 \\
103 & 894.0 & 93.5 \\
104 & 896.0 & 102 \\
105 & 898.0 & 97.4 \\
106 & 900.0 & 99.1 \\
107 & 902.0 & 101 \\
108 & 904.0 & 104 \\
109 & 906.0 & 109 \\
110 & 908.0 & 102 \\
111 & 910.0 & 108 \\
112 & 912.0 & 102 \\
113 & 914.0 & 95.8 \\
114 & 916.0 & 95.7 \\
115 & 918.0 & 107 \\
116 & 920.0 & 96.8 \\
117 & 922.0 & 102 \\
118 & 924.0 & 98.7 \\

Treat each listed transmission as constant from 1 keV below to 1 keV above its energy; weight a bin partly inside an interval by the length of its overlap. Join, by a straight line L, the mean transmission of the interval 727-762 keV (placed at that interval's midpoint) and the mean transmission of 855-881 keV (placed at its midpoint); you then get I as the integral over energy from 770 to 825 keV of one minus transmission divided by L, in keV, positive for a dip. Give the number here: 3.2 keV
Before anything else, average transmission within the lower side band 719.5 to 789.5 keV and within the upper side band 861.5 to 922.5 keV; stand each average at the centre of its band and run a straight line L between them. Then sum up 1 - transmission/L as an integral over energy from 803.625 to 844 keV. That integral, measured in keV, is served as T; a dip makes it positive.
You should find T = 4.1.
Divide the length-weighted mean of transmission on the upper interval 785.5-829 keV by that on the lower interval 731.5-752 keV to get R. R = 1.09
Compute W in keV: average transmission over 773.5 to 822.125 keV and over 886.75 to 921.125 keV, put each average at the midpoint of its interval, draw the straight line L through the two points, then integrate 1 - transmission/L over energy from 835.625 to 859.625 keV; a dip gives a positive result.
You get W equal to 3.0 keV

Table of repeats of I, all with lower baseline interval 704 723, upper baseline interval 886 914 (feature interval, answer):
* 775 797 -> 3.5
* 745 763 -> 3.7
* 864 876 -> 2.0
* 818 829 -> 1.1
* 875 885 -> 2.6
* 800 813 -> 5.7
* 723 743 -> 0.6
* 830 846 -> 2.4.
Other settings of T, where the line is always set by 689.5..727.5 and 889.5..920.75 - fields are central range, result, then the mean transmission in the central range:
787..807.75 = 7.19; 53.9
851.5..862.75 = 3.18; 65.8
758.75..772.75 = 0.53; 74.9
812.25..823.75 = 1.71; 73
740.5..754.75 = 4.56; 51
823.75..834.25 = 1.25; 77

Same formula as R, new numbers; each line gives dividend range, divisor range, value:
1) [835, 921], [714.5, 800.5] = 1.22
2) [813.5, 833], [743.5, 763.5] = 1.28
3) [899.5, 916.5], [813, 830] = 1.35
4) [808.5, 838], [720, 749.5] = 1.16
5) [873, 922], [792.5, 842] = 1.36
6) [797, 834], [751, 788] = 0.90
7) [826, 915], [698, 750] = 1.20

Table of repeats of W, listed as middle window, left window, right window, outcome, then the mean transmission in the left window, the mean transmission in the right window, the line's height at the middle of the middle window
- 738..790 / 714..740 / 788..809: -4.06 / 69.1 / 52.7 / 60.6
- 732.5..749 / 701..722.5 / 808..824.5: 2.68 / 68.7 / 69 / 68.8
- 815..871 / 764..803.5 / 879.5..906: 2.58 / 64.7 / 84.4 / 75.4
